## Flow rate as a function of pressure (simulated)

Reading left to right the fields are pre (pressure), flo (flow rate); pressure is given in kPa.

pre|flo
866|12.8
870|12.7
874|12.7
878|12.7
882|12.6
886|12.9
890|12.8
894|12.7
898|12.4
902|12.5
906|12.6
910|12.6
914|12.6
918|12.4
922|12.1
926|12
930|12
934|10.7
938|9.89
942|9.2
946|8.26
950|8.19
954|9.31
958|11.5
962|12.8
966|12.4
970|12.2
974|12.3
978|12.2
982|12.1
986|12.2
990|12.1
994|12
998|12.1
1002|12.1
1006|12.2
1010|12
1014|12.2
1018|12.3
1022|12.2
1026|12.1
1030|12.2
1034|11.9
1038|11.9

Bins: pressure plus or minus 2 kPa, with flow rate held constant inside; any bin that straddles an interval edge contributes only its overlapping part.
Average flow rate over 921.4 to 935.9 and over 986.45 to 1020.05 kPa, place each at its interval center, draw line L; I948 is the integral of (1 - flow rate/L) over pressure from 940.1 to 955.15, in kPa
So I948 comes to 3.9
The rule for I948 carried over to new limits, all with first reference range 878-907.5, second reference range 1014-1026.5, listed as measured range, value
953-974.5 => 1.0 kPa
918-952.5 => 5.8 kPa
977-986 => 0.1 kPa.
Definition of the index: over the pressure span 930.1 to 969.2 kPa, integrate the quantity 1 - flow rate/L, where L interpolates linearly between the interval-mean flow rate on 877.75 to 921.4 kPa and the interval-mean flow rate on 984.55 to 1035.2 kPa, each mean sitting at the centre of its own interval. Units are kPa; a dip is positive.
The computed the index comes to 6.3 kPa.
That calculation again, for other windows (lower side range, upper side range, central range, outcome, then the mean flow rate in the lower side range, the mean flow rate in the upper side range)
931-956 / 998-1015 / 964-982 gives -2.7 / 9.37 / 12.1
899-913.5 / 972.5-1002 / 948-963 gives 2.4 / 12.6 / 12.1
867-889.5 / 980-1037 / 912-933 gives 0.6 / 12.7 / 12.1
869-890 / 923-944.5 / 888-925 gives -2.4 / 12.7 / 10.8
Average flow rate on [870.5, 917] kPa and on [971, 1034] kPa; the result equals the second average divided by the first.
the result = 0.96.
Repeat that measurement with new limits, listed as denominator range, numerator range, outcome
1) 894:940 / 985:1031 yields 1.01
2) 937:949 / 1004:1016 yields 1.35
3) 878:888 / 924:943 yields 0.85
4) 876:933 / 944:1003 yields 0.92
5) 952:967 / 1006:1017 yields 1.06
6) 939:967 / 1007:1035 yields 1.20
